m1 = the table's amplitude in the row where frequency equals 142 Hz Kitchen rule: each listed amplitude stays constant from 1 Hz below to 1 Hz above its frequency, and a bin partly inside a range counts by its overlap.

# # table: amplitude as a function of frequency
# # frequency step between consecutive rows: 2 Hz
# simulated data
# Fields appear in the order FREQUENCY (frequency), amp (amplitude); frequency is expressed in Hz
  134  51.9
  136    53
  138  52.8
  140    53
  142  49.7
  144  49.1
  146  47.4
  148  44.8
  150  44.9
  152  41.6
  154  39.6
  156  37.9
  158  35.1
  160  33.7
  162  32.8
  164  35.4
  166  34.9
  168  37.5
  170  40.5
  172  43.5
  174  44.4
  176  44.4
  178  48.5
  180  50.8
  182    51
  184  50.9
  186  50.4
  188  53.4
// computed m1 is 49.7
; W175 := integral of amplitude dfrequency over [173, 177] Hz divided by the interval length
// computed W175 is 44.4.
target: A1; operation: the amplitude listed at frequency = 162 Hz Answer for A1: 32.8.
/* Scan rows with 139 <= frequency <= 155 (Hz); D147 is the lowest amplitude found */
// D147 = 39.6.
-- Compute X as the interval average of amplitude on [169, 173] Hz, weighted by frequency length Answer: 42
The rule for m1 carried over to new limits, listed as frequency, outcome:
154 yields 39.6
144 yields 49.1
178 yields 48.5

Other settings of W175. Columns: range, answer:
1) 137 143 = 51.8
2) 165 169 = 36.2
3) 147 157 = 41.8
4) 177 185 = 50.3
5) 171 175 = 44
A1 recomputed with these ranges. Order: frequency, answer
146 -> 47.4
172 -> 43.5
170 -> 40.5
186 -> 50.4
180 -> 50.8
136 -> 53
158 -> 35.1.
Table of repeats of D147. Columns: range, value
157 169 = 32.8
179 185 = 50.8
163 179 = 34.9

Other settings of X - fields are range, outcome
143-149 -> 47.1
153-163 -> 35.8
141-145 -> 49.4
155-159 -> 36.5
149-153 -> 43.2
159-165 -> 34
